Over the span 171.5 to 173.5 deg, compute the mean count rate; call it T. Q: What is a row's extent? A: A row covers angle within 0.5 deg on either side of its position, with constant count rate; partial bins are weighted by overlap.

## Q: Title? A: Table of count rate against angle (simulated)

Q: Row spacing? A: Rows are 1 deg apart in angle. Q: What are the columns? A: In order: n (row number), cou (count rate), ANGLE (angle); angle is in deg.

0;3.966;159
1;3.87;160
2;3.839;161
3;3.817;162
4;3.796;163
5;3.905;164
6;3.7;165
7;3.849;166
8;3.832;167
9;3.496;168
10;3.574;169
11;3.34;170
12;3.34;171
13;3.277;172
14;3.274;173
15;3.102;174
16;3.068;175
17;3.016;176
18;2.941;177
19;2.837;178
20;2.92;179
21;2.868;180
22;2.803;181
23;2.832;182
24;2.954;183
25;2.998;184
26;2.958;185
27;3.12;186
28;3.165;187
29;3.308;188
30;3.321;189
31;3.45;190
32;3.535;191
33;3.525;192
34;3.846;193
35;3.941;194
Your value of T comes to 3.28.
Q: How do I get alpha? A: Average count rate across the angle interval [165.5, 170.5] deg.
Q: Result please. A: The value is 3.62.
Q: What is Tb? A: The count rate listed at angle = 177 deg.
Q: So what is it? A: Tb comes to 2.941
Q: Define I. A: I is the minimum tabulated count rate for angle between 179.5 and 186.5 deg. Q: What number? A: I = 2.803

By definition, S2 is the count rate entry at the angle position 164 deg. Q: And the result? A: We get 3.905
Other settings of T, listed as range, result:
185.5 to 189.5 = 3.23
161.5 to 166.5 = 3.81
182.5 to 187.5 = 3.04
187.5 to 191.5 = 3.4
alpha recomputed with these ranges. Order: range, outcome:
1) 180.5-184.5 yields 2.9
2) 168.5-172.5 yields 3.38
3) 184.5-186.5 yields 3.04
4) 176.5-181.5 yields 2.87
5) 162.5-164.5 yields 3.85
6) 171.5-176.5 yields 3.15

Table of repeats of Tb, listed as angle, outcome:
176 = 3.016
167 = 3.832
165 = 3.7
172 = 3.277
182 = 2.832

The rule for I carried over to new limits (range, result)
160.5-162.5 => 3.817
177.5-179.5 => 2.837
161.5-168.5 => 3.496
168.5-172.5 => 3.277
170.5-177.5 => 2.941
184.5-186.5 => 2.958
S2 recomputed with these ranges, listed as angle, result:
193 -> 3.846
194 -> 3.941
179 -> 2.92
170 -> 3.34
